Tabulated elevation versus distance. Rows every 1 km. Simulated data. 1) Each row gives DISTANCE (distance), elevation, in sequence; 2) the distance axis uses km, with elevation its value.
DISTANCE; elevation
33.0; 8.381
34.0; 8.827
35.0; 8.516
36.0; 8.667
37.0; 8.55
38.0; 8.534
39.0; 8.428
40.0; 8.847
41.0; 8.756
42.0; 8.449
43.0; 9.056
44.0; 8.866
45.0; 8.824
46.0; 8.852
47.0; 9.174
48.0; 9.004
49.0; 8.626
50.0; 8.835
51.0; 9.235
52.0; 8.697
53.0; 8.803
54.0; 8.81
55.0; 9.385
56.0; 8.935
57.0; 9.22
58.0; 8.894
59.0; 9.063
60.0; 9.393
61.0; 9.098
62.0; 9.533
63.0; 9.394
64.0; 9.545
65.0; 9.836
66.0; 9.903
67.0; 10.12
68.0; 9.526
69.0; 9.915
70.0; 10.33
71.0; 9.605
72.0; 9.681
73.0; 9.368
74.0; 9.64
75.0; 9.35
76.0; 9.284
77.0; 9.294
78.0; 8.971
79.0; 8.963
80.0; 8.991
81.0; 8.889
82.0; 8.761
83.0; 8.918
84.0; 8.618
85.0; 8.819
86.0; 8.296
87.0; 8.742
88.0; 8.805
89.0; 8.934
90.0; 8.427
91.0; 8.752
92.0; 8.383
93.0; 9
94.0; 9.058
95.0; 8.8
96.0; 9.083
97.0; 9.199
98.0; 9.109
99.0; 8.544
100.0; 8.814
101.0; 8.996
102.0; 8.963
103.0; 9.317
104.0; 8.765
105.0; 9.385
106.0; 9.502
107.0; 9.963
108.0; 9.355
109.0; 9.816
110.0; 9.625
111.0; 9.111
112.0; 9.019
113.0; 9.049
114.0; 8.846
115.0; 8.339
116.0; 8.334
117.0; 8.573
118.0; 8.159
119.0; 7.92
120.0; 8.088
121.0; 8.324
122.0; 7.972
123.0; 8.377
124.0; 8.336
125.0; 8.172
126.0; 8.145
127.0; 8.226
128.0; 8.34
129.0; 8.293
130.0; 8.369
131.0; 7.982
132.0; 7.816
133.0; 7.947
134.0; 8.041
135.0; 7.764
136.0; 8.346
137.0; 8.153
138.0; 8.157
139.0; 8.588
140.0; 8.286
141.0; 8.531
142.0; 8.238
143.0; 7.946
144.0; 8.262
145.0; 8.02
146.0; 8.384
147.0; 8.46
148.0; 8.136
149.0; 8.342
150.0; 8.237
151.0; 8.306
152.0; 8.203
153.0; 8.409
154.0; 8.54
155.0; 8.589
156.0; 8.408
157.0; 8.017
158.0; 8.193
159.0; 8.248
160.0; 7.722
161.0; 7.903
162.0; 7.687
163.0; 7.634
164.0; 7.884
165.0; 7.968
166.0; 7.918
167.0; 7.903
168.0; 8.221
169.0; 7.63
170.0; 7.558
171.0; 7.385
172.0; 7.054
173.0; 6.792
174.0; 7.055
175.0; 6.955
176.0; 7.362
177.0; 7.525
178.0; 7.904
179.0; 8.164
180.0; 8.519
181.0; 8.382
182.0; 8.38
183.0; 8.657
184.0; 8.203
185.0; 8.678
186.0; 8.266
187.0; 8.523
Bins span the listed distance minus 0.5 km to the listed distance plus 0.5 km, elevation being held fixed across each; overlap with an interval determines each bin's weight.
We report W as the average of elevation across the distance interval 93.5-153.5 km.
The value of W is 8.55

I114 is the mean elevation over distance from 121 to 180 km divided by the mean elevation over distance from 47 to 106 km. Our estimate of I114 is 0.88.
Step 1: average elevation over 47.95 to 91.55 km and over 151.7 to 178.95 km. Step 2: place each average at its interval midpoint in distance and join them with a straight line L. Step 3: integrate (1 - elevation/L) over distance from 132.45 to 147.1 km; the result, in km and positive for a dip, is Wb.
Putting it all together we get -0.1 km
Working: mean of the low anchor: 9.16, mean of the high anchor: 7.81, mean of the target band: 8.2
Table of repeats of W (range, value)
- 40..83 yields 9.2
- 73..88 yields 8.97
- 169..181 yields 7.52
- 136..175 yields 8.02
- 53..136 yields 8.91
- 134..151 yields 8.24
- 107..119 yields 8.93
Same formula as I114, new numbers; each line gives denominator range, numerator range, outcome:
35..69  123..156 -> 0.91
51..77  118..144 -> 0.87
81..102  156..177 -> 0.87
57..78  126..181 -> 0.84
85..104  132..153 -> 0.93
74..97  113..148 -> 0.93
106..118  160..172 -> 0.86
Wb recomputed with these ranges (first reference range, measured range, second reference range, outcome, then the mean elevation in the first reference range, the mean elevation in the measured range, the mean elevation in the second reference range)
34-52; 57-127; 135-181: -4.7 km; 8.78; 9.01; 8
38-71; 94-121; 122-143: -1.4 km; 9.16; 8.94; 8.19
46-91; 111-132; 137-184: 0.4 km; 9.17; 8.35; 8.02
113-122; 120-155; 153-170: -0.1 km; 8.34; 8.23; 8.03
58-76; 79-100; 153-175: 0.8 km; 9.58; 8.81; 7.82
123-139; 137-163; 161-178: -1.2 km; 8.16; 8.22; 7.55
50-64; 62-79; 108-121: -1.0 km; 9.12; 9.59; 8.75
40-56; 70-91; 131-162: -0.9 km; 8.89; 9.04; 8.19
